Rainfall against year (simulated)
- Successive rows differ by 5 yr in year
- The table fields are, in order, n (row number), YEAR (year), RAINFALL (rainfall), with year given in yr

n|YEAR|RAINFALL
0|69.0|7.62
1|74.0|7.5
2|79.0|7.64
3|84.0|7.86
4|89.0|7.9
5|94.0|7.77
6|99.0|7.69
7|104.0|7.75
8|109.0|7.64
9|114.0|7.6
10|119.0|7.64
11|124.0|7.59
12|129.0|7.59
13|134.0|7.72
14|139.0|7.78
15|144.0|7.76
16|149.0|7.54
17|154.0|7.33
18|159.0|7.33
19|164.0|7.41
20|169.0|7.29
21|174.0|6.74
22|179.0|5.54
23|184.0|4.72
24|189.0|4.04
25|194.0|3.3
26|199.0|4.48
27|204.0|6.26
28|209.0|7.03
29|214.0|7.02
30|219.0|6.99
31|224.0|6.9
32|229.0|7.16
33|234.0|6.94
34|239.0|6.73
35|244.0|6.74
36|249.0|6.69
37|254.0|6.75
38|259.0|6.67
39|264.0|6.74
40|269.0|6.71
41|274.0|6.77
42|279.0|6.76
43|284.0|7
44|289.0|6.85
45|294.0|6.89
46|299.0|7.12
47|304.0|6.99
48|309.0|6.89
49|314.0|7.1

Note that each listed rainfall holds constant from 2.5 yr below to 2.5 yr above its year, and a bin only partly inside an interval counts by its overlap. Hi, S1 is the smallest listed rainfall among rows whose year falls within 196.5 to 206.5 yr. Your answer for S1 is 4.48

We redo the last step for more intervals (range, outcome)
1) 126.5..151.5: 7.54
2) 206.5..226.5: 6.9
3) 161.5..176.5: 6.74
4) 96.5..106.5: 7.69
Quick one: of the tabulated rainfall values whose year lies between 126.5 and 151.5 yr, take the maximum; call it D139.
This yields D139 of 7.78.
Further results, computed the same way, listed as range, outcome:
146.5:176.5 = 7.54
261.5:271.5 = 6.74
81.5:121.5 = 7.9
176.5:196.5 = 5.54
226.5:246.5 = 7.16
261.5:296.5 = 7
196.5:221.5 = 7.03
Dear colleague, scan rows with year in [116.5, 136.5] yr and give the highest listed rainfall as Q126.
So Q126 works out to 7.72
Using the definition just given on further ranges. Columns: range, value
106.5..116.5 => 7.64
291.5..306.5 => 7.12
